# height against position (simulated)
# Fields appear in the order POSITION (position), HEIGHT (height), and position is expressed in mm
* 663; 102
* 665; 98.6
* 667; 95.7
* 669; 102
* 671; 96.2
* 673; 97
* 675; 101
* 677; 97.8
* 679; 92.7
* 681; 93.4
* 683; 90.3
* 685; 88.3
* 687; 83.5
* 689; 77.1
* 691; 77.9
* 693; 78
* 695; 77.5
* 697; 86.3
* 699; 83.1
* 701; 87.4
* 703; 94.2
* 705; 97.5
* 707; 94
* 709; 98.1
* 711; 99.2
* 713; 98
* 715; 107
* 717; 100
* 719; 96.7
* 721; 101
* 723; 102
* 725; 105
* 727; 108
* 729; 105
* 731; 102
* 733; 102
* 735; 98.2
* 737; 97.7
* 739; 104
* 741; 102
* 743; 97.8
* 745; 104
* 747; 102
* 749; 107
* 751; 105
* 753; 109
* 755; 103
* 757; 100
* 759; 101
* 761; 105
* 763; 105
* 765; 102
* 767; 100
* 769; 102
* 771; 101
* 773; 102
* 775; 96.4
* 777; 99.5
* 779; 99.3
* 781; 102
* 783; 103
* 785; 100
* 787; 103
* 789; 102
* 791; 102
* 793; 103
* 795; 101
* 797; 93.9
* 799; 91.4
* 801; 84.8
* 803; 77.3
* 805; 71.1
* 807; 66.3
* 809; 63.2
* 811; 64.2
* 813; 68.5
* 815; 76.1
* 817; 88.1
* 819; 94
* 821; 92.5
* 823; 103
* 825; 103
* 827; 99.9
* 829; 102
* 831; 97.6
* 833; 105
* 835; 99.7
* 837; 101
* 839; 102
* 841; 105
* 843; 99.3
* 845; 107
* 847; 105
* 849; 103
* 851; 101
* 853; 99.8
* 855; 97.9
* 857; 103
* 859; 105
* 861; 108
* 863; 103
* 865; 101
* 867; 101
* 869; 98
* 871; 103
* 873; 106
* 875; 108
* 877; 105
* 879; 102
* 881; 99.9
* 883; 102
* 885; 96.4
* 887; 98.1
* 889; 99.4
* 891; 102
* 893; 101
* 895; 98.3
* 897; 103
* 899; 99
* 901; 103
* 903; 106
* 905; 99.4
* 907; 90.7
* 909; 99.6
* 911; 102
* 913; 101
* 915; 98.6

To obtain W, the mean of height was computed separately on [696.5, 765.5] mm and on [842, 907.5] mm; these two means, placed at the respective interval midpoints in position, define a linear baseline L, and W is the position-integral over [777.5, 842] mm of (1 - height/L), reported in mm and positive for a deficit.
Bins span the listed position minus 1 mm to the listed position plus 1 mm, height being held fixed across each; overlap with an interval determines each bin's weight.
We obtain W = 5.4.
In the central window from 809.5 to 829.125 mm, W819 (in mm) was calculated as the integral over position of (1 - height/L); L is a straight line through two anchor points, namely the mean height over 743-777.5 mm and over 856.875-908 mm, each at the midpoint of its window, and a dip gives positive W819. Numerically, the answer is 2.7 mm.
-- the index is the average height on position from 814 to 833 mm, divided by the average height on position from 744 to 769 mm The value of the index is 0.92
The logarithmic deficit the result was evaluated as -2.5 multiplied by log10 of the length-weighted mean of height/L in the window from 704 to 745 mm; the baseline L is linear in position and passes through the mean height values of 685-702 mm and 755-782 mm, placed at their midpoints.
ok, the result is -0.13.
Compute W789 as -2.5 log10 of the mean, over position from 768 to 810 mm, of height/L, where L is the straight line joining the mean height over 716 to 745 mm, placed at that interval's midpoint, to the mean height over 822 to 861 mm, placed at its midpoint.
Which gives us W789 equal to 0.09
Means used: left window 102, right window 102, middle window 93.5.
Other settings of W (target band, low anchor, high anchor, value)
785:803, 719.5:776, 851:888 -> 1.0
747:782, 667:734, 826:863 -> -1.5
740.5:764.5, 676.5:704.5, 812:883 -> -3.1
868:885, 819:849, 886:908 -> -0.4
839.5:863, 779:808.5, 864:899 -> -1.1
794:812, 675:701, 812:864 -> 3.1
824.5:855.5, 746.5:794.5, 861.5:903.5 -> 0.0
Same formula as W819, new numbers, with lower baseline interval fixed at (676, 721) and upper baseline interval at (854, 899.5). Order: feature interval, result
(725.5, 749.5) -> -2.32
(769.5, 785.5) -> -0.78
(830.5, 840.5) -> -0.22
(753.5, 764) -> -0.93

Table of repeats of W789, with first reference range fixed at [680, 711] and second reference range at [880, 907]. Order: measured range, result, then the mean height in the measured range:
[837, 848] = -0.07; 103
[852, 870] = -0.04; 102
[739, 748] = -0.13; 102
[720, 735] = -0.15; 103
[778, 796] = -0.09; 102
